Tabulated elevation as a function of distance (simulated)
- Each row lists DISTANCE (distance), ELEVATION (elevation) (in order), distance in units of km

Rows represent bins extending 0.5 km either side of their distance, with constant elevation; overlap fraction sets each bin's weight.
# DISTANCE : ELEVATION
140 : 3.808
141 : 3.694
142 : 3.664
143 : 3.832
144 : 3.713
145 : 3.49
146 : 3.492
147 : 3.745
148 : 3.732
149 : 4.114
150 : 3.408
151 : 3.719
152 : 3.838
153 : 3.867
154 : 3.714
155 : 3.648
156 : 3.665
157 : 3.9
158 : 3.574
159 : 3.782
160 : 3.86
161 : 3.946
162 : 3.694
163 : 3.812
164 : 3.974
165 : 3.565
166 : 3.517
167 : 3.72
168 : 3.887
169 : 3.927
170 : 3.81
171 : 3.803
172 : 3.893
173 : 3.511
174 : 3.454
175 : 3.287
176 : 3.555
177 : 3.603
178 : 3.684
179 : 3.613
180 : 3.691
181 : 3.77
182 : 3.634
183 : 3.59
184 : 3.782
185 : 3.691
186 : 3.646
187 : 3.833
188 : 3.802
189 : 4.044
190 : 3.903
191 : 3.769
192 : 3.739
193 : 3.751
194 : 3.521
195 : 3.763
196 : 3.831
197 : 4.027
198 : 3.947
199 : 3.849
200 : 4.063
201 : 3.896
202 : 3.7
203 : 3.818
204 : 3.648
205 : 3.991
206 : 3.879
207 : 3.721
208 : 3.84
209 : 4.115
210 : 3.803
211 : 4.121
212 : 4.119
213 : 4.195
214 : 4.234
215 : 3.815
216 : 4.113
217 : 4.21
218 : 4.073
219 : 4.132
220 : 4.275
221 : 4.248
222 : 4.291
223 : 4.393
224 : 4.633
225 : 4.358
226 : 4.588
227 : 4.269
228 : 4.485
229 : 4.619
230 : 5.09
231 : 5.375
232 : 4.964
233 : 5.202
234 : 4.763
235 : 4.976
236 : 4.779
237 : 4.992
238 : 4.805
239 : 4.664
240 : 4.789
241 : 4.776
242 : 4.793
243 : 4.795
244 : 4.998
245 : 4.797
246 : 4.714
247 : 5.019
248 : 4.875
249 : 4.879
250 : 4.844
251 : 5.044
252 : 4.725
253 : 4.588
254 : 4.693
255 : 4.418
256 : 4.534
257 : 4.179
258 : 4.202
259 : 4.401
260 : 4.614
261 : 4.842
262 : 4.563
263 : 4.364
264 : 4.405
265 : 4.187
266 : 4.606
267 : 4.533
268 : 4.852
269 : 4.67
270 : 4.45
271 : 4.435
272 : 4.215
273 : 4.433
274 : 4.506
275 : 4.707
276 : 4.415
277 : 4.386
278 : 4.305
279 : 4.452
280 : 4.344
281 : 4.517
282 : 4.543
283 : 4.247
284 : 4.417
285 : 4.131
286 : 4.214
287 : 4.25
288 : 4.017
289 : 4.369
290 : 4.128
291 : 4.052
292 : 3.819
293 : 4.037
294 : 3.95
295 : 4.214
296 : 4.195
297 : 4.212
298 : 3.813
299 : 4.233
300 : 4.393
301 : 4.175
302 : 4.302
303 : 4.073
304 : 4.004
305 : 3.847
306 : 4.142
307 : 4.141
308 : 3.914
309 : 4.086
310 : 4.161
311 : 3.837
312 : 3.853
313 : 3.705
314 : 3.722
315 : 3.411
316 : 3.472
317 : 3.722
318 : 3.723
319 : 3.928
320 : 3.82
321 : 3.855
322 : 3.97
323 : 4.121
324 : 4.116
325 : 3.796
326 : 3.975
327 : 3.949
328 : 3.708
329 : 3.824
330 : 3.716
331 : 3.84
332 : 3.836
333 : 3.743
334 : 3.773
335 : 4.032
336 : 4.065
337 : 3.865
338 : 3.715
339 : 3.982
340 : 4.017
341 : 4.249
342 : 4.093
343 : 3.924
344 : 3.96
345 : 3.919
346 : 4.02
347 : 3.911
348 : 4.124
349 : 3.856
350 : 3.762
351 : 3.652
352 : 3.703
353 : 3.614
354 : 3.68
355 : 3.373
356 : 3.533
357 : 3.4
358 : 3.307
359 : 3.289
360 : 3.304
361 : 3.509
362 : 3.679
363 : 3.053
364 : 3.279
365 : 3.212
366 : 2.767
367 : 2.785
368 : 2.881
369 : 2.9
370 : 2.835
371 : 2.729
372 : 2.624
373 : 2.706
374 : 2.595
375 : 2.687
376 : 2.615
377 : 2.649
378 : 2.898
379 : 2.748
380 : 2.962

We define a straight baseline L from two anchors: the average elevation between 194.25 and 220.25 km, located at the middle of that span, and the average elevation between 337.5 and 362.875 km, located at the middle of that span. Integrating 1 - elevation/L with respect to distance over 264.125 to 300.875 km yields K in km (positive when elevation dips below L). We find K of -4.50 km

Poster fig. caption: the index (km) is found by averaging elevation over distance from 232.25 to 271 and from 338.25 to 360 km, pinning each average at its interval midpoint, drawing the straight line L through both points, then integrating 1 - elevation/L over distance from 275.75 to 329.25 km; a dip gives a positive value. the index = 2.0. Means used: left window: 4.69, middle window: 4.06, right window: 3.77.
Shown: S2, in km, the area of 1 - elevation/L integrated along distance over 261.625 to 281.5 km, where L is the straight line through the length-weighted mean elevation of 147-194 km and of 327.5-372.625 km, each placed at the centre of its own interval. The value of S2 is -4.5 km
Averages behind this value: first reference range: 3.73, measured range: 4.47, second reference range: 3.58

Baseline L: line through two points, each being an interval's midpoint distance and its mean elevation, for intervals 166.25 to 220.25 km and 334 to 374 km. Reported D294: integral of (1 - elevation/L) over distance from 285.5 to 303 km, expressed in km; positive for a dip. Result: -2.4 km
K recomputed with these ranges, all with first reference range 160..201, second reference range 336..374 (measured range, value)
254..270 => -3.8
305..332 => -2.5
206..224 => -2.0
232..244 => -3.9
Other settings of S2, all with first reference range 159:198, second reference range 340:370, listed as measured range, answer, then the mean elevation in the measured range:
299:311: -1.7 km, 4.11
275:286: -2.3 km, 4.38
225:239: -4.3 km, 4.82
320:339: -1.7 km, 3.88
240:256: -4.9 km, 4.79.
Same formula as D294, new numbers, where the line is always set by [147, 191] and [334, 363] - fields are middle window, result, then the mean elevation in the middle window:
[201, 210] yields -0.25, 3.84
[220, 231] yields -2.32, 4.53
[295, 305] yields -1.05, 4.14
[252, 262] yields -2.05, 4.51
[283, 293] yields -1.08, 4.15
